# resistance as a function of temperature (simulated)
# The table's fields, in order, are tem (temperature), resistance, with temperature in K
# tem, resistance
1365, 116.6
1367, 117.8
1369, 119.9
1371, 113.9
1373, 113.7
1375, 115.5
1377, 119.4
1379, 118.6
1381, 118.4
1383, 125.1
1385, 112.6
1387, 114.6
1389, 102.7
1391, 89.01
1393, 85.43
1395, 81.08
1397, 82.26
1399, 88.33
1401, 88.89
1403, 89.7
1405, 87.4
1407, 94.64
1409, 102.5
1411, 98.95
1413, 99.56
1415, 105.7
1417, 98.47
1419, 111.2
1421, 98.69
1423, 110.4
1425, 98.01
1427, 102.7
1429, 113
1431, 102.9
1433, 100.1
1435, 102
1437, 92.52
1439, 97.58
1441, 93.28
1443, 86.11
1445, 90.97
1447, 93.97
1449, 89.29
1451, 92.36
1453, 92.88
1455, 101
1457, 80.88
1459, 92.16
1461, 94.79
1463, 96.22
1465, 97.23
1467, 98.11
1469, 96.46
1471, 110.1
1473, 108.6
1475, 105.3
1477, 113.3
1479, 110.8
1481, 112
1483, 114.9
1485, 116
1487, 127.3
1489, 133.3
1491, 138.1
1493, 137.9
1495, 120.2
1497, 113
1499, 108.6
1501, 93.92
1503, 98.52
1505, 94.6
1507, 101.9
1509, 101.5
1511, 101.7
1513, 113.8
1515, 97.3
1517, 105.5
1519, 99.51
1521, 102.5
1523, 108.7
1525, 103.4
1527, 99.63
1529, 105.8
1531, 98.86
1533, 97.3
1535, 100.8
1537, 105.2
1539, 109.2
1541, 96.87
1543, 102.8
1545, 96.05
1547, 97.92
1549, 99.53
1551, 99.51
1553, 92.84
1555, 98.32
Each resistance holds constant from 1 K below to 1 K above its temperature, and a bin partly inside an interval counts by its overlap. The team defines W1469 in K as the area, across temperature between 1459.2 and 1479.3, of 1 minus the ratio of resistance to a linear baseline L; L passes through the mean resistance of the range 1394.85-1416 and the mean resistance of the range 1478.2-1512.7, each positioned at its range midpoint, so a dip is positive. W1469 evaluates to 0.9 K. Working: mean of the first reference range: 93.1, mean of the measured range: 102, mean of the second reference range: 113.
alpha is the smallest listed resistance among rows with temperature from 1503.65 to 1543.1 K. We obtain 94.6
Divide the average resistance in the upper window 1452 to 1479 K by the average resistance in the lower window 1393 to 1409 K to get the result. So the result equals 1.13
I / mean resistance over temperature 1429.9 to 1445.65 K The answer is 95.9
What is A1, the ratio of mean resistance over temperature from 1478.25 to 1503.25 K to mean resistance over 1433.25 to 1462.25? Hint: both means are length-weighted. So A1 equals 1.27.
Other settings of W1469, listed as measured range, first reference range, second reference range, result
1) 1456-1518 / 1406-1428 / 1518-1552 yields -3.6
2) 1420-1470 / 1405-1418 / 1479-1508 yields 4.2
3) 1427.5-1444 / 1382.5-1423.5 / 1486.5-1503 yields 1.1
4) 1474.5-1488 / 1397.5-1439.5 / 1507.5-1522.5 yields -1.7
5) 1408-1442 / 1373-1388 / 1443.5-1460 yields -0.1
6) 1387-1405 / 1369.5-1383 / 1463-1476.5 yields 3.8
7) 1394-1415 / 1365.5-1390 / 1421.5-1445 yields 3.1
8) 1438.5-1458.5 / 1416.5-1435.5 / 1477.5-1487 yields 3.1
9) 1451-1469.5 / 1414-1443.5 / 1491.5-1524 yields 1.6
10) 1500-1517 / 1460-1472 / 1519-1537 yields 0.1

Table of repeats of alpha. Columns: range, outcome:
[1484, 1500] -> 108.6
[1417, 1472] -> 80.88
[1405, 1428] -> 87.4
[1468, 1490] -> 96.46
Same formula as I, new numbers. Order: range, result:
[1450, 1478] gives 98.5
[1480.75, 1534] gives 109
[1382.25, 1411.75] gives 95.9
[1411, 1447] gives 100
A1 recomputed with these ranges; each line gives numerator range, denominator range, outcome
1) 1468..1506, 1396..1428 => 1.16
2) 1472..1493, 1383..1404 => 1.25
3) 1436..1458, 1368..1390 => 0.79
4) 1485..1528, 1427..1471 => 1.14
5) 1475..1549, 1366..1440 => 1.04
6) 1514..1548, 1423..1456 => 1.05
